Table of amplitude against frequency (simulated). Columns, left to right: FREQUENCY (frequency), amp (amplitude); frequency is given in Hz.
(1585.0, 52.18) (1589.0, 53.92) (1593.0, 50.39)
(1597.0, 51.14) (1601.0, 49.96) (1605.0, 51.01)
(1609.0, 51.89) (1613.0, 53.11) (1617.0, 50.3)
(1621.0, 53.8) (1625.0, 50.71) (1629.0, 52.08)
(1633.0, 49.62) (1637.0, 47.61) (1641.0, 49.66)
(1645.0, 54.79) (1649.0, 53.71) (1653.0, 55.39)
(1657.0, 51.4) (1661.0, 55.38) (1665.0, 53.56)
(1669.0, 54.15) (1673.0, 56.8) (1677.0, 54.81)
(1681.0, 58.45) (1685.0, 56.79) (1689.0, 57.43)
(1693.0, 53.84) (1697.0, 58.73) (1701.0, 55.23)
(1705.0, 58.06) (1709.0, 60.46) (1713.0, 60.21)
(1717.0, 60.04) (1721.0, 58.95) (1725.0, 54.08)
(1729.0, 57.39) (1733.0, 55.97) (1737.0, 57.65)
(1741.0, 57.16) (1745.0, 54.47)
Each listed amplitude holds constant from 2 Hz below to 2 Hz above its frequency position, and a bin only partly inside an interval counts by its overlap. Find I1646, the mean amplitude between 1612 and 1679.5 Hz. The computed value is 52.8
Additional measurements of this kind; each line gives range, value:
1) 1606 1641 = 51.1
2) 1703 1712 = 59.4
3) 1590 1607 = 50.8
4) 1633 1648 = 50.7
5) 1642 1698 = 55.2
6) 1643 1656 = 54.4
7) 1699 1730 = 58.1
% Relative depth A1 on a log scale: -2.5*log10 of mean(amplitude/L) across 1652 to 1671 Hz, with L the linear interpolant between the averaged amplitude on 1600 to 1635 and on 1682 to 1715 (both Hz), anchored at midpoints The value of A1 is 0.02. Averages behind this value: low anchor 51.4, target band 53.9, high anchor 57.6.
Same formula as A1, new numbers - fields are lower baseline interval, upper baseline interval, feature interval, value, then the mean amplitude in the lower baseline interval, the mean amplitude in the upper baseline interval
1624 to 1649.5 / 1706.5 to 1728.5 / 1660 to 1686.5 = -0.024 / 51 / 58.6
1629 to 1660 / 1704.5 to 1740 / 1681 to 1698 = -0.026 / 51.9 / 58.1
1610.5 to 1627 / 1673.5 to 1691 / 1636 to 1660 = 0.037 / 52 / 56.9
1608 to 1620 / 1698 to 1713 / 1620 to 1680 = 0.030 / 51.9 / 58.3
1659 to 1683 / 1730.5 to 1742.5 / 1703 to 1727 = -0.041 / 55.5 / 56.9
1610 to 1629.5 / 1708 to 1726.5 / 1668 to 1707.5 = 0.004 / 52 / 58.8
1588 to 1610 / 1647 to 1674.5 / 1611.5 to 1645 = 0.034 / 51.2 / 54.3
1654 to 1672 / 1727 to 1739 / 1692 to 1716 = -0.044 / 53.9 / 57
